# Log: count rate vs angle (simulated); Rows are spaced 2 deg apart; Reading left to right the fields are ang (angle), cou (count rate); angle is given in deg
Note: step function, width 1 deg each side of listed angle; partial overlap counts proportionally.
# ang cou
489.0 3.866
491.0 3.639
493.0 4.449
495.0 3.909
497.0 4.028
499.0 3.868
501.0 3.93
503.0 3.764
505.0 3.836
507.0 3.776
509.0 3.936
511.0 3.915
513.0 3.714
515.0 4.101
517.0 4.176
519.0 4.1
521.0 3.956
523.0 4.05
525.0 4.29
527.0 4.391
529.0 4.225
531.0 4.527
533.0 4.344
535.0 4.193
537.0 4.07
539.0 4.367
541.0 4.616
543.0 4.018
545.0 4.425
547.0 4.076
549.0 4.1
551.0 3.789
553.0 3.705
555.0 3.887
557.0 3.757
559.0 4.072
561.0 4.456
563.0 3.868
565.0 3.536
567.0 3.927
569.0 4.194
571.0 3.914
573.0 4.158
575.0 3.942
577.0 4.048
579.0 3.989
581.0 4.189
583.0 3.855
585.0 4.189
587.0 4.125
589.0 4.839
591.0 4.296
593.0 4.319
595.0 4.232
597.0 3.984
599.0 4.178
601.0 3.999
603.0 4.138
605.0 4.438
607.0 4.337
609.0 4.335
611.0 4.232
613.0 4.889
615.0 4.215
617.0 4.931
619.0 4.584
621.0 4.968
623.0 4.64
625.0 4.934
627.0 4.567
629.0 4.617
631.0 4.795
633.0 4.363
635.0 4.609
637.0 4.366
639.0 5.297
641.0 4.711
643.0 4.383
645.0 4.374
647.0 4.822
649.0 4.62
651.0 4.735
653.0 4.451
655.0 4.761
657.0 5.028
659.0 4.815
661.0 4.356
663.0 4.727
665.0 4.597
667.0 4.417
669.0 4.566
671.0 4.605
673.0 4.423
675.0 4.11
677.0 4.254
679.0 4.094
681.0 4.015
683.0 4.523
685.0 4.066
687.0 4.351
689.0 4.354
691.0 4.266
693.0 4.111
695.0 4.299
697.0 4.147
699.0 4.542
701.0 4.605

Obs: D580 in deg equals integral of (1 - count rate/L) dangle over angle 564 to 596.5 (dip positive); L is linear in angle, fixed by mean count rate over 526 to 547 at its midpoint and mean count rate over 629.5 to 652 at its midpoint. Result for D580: 2.5 deg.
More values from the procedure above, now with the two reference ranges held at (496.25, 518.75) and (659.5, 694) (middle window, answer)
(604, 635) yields -2.8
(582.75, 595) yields -0.5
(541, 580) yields 0.4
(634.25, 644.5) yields -1.0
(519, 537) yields -1.2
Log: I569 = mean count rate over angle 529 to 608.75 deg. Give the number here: 4.13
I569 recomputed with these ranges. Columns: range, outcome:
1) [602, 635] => 4.56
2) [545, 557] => 3.94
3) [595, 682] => 4.51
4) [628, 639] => 4.62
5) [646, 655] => 4.67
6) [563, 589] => 4.03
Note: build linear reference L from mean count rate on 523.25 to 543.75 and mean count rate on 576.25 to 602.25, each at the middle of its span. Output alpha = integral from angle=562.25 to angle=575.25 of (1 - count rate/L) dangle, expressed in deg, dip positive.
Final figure 0.9 deg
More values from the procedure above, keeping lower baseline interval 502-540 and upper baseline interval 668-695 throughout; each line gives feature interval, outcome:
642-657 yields -1.3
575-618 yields -0.8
